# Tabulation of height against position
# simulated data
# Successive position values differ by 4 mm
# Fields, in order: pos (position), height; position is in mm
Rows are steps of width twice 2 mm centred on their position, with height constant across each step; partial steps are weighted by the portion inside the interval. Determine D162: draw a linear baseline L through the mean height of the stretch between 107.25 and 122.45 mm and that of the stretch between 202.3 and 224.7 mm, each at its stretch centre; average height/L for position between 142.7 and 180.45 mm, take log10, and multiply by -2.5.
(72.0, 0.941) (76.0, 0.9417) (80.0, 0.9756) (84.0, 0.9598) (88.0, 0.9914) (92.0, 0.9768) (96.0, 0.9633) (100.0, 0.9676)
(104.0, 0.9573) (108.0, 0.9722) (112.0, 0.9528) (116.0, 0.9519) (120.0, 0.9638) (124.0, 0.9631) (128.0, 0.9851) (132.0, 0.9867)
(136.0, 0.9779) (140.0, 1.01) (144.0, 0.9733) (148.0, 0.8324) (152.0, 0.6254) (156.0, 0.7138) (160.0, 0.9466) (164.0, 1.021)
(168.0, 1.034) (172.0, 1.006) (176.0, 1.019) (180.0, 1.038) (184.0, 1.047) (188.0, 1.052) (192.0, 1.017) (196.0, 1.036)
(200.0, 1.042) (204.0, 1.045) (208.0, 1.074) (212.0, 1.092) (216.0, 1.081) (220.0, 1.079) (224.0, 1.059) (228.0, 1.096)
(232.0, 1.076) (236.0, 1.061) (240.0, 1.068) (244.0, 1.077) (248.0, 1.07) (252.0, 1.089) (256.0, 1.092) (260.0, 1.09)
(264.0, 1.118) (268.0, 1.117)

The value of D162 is 0.11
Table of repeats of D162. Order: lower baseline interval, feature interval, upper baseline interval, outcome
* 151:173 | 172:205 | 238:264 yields -0.09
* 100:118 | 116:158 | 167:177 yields 0.09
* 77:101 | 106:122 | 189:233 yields 0.03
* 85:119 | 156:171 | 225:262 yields 0.06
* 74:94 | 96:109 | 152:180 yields 0.00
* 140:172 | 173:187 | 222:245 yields -0.09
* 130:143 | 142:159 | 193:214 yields 0.25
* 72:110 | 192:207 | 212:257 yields 0.01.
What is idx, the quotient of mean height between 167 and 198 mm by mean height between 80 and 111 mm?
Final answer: 1.06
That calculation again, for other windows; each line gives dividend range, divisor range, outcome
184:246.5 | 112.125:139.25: 1.09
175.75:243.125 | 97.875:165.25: 1.14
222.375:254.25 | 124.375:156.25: 1.19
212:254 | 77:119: 1.11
